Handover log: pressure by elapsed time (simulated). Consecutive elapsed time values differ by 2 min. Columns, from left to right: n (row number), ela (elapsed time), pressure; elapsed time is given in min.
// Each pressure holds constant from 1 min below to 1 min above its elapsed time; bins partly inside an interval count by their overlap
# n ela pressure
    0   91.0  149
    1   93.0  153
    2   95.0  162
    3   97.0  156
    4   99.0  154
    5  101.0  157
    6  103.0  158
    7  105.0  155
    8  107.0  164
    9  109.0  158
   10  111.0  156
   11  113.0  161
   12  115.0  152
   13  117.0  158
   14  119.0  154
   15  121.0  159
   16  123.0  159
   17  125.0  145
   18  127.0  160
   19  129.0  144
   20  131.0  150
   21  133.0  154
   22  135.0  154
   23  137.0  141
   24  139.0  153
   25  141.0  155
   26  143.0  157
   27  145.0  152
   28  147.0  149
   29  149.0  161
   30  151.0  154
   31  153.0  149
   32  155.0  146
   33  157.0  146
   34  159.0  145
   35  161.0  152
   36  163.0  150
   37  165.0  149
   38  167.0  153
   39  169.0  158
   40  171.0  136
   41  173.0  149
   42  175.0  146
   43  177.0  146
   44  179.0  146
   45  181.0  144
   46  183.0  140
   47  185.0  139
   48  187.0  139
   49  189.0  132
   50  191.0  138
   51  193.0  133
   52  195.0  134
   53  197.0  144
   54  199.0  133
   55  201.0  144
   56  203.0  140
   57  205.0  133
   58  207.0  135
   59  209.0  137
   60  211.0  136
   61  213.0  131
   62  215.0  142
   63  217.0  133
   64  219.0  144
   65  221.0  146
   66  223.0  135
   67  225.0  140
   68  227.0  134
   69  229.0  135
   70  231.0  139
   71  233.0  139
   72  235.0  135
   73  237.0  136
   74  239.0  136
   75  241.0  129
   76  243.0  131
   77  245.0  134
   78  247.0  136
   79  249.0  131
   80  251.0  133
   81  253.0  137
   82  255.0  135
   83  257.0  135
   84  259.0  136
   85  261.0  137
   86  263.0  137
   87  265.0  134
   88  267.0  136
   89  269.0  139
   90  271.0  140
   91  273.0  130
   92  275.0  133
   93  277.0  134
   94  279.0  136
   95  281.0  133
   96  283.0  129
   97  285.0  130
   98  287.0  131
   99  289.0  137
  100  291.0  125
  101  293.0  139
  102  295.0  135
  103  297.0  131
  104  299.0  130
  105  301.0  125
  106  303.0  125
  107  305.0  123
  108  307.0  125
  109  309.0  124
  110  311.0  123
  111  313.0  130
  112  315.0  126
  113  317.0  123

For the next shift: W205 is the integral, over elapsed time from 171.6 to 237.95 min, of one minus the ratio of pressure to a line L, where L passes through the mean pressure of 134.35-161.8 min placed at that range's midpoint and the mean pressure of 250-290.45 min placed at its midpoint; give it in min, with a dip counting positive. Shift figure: 2.1 min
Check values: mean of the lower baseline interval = 151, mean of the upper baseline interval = 134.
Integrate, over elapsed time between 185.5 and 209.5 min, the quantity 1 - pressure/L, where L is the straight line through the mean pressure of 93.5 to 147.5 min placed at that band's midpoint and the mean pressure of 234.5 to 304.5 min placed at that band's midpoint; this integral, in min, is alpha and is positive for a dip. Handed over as 1.1 min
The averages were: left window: 155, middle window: 137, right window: 133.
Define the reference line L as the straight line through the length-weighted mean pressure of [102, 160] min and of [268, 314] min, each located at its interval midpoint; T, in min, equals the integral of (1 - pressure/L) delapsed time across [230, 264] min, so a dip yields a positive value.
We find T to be 0.5 min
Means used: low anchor 153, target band 135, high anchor 131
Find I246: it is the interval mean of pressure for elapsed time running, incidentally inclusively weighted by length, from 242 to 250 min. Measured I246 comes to 133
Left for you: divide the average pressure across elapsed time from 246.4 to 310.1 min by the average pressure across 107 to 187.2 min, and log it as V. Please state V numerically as 0.9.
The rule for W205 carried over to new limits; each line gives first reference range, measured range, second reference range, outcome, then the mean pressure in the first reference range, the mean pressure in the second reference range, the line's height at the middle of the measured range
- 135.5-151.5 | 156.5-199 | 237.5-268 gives 1.04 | 153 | 134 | 147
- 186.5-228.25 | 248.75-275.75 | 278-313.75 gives -0.59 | 137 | 129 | 132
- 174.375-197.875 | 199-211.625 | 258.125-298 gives 0.14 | 140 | 134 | 139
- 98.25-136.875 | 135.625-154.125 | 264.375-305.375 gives -0.12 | 155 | 132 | 151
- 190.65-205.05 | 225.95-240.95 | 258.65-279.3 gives 0.09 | 138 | 136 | 137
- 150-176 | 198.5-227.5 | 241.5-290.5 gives 0.81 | 149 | 134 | 142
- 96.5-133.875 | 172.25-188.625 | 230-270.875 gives 0.30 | 155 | 135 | 146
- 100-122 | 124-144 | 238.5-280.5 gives 0.34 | 157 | 135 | 154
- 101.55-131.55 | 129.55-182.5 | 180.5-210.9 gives -1.12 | 156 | 138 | 147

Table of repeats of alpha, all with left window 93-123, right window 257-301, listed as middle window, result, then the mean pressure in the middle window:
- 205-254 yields 1.61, 136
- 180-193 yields 0.73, 138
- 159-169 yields -0.10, 151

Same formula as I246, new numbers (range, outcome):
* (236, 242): 134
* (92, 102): 156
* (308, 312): 124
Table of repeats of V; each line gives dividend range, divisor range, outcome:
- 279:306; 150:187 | 0.89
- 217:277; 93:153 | 0.88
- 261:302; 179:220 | 0.97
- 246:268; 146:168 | 0.90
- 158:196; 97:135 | 0.92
